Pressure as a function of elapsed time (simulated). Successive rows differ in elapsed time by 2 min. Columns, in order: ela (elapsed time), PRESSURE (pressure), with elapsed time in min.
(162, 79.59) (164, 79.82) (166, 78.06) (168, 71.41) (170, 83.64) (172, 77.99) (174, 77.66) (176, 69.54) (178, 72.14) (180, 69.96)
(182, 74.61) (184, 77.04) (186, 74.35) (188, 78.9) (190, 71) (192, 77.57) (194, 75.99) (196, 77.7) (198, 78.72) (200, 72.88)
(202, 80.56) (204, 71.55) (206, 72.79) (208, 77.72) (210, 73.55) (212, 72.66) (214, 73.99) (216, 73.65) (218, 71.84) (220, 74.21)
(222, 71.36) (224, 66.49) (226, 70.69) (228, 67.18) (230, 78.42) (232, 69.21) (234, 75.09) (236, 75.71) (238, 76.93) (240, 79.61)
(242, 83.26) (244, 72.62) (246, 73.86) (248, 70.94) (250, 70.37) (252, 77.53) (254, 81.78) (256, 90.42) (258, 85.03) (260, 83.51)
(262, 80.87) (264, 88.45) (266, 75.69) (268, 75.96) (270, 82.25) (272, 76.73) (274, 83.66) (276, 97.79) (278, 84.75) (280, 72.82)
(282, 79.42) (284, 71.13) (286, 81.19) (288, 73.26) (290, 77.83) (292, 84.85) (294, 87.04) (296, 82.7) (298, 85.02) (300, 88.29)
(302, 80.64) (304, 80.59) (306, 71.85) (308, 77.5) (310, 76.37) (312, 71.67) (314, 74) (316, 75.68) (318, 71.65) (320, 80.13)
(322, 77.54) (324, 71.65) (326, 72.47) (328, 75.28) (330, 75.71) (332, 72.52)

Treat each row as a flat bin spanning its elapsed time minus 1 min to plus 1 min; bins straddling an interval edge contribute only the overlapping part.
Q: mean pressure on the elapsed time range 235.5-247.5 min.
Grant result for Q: 76.8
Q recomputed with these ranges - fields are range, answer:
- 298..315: 78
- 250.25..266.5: 82.6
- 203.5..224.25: 73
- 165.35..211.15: 75.4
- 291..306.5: 83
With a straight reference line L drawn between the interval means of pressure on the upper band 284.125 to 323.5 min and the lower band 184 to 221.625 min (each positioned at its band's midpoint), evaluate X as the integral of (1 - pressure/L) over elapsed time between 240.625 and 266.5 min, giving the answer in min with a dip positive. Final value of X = -1.0 min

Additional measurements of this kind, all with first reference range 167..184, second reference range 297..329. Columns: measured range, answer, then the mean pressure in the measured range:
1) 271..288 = -0.9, 80.5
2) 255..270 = -1.3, 82.8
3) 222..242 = 0.5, 73.7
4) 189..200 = -0.1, 75.9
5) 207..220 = 0.2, 73.9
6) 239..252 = 0.1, 75.3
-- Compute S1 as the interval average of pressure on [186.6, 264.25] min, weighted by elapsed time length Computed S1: 75.9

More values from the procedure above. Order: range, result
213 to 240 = 72.9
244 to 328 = 79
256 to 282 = 82.5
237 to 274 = 79.3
